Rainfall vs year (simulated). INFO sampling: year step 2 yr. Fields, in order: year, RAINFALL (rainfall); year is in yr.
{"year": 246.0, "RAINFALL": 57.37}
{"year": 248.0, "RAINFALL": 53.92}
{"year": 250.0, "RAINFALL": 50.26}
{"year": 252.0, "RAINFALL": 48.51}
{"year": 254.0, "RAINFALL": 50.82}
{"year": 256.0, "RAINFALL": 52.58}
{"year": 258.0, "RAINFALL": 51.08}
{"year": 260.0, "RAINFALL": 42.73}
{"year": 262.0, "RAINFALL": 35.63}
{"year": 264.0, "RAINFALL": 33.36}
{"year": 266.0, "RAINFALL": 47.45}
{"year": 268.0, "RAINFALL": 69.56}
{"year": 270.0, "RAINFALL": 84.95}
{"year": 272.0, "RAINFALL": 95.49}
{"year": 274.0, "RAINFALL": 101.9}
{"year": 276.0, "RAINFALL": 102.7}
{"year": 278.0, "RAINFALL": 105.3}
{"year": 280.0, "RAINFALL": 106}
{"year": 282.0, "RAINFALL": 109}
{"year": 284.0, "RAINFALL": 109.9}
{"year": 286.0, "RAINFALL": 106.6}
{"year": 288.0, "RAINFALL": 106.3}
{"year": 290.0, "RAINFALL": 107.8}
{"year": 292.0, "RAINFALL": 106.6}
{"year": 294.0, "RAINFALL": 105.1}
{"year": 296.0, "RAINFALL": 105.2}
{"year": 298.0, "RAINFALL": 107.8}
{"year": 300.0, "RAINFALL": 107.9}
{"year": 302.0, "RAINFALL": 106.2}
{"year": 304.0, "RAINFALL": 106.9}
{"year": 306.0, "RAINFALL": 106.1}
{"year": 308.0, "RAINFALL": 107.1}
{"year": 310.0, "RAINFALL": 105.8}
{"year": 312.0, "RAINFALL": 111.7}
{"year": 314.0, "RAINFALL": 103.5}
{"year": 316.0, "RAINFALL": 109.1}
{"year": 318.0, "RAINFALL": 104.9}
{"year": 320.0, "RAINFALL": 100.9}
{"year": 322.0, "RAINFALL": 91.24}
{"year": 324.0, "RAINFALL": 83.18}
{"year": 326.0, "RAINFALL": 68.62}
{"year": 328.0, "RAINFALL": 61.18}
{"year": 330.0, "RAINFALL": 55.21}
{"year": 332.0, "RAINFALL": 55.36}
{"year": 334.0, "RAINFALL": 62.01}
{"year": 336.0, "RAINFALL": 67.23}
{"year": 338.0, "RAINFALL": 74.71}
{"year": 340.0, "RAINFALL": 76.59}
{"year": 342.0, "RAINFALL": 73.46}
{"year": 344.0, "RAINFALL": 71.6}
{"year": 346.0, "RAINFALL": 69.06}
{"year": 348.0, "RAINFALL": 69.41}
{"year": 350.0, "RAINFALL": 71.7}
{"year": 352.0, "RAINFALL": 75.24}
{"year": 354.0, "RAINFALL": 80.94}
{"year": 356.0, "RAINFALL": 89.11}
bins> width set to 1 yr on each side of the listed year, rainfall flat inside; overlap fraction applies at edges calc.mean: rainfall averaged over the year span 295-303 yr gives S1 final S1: 107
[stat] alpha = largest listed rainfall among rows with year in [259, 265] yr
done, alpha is 42.73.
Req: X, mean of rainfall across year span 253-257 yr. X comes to 51.7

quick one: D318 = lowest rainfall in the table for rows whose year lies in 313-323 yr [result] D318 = 91.24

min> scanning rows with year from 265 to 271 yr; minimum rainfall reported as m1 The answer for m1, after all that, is 47.45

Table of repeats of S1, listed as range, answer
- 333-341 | 70.1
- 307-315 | 107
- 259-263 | 39.2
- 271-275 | 98.7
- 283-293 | 107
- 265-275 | 79.9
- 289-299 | 106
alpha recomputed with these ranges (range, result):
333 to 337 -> 67.23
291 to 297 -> 106.6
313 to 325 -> 109.1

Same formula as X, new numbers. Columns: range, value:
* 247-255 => 50.9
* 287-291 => 107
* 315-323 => 102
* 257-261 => 46.9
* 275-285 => 107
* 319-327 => 86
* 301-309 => 107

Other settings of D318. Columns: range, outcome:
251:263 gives 35.63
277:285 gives 105.3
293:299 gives 105.1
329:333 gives 55.21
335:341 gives 67.23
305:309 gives 106.1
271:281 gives 95.49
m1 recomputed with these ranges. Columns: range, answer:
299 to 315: 103.5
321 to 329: 61.18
